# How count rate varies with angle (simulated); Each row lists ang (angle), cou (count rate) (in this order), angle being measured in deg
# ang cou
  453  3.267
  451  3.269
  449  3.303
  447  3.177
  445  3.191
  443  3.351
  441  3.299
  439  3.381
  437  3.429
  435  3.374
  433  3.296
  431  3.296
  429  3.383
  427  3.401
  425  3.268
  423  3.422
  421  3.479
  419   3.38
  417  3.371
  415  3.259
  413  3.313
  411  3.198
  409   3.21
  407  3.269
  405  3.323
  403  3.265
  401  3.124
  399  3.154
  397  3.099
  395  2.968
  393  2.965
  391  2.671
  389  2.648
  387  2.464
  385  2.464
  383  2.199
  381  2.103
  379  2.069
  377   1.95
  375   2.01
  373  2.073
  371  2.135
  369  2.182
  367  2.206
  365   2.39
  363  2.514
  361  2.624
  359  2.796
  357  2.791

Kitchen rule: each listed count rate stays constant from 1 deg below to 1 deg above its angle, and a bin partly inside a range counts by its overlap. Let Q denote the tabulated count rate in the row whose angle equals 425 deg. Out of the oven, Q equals 3.268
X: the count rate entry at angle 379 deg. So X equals 2.069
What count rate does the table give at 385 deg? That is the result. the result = 2.464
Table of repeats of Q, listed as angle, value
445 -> 3.191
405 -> 3.323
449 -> 3.303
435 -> 3.374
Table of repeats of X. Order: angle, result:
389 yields 2.648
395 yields 2.968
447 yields 3.177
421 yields 3.479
